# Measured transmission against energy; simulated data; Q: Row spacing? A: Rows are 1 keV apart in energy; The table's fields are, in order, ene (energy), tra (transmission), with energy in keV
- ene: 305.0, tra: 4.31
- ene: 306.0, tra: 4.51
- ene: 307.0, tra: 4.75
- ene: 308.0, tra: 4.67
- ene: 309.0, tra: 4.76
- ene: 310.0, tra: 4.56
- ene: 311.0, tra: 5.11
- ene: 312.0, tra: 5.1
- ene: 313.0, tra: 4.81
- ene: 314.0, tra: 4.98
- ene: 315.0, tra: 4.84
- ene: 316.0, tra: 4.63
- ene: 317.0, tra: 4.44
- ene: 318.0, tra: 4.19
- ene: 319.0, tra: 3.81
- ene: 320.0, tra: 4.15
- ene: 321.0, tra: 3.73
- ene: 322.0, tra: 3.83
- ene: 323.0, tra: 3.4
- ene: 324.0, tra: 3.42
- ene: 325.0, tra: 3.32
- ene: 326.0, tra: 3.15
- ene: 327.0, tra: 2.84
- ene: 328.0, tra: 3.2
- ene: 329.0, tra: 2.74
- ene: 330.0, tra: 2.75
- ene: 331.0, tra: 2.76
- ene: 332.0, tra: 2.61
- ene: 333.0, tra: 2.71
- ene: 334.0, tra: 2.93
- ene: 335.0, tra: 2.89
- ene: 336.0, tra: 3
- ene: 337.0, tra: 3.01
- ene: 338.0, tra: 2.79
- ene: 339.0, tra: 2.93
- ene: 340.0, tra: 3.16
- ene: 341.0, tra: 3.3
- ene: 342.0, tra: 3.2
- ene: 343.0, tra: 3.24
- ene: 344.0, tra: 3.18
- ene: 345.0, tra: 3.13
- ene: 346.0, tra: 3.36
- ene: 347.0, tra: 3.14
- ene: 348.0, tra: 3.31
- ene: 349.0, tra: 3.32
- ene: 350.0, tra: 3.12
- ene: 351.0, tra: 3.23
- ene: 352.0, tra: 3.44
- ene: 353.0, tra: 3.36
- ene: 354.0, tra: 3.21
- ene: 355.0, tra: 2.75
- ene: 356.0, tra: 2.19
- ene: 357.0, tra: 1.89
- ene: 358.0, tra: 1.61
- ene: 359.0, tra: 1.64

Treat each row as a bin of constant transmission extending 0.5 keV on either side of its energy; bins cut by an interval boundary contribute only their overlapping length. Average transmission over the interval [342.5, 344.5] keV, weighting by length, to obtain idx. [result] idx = 3.21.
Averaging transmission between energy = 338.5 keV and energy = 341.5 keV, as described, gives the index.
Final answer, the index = 3.13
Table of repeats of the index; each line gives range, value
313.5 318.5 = 4.62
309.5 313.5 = 4.89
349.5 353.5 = 3.29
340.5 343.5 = 3.25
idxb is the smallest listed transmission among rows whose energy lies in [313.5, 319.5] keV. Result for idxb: 3.81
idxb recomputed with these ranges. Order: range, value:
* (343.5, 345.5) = 3.13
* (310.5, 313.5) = 4.81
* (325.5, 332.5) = 2.61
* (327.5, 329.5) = 2.74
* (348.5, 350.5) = 3.12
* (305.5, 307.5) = 4.51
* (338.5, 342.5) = 2.93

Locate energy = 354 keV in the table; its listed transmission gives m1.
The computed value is 3.21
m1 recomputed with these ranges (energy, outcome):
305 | 4.31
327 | 2.84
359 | 1.64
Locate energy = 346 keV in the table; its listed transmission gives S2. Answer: 3.36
